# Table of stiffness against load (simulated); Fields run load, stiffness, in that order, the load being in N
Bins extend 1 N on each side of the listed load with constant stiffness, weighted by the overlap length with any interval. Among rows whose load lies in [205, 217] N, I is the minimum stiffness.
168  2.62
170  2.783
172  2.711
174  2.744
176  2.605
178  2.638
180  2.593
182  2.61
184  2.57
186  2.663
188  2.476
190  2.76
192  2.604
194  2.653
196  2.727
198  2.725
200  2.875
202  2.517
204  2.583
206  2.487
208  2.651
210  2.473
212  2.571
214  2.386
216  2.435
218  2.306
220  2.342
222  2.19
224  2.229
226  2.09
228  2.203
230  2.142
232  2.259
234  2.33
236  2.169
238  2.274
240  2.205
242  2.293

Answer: 2.386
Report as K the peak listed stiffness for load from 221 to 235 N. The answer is 2.33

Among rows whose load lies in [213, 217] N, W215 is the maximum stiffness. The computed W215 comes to 2.435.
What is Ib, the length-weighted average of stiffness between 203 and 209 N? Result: 2.57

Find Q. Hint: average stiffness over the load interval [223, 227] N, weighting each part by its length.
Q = 2.16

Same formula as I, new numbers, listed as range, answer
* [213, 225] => 2.19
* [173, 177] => 2.605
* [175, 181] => 2.593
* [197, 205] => 2.517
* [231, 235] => 2.259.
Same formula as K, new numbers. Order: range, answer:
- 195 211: 2.875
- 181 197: 2.76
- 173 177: 2.744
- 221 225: 2.229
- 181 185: 2.61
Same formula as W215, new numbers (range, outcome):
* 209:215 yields 2.571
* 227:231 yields 2.203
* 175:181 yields 2.638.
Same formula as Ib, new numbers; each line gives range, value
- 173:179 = 2.66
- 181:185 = 2.59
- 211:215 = 2.48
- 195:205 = 2.69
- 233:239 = 2.26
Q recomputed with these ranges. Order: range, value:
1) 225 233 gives 2.17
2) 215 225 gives 2.3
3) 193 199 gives 2.7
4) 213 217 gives 2.41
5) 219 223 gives 2.27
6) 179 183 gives 2.6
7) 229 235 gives 2.24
